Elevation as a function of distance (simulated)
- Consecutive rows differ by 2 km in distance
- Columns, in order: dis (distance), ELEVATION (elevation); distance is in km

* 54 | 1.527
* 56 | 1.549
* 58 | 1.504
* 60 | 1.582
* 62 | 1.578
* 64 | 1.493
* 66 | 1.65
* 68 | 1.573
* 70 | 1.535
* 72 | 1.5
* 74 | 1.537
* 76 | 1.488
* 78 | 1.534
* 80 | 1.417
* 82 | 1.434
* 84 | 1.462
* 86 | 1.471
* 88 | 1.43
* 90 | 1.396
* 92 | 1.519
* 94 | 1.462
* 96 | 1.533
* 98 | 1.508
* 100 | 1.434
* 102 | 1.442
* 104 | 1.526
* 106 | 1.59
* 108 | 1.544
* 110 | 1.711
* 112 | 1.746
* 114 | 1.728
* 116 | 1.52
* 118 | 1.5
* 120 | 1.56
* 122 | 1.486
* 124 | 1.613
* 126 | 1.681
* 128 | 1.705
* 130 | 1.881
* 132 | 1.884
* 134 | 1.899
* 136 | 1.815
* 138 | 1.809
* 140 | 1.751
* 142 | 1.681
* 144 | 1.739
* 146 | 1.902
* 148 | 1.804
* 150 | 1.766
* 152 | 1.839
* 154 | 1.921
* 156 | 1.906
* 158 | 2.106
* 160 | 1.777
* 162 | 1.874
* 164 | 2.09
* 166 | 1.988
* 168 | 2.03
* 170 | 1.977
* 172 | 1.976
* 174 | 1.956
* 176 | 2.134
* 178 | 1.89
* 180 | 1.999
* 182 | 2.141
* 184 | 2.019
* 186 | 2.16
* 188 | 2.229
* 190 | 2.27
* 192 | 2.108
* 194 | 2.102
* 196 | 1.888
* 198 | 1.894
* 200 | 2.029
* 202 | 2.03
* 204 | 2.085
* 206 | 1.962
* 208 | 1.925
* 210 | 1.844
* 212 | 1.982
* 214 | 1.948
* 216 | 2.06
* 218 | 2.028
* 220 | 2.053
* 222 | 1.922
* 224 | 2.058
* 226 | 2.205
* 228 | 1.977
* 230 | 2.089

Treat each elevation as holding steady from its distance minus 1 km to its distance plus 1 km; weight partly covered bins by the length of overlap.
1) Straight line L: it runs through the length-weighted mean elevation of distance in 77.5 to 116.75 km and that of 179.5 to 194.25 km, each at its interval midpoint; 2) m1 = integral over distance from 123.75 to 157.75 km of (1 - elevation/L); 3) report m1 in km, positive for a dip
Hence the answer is 0.1 km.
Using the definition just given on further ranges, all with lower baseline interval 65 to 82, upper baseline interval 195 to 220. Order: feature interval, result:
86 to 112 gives 1.5 km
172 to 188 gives -1.4 km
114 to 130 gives 0.8 km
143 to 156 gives -0.4 km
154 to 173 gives -1.4 km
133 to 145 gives -0.3 km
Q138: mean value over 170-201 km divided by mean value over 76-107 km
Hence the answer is 1.39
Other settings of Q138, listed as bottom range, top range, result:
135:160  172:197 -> 1.13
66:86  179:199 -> 1.38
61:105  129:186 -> 1.28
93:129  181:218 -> 1.30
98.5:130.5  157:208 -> 1.27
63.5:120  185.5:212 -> 1.33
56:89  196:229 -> 1.32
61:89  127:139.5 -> 1.21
